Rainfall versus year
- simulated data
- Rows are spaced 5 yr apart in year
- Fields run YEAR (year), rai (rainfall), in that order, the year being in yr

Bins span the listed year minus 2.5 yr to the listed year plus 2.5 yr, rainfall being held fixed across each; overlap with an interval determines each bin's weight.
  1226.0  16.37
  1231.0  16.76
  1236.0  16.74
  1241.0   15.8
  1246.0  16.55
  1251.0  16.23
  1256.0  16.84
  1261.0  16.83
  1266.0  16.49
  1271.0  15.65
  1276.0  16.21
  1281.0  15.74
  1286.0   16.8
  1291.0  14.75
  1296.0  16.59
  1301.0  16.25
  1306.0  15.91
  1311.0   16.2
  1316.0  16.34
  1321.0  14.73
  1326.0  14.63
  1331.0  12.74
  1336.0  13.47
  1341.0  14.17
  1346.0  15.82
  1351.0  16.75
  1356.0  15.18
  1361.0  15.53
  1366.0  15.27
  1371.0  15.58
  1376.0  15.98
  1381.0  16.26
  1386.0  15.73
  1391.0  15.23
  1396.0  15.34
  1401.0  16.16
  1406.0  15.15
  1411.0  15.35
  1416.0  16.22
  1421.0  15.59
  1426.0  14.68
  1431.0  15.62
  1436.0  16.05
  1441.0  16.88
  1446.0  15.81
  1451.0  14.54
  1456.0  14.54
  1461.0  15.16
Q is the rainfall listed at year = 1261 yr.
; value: 16.83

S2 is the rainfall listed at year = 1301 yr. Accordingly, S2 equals 16.25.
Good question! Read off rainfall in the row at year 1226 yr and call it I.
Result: 16.37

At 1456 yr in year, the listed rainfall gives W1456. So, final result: 14.54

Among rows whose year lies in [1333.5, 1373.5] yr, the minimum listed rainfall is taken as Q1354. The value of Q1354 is 13.47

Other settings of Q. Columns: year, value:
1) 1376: 15.98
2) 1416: 16.22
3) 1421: 15.59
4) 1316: 16.34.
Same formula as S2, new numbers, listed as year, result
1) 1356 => 15.18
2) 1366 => 15.27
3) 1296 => 16.59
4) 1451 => 14.54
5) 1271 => 15.65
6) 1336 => 13.47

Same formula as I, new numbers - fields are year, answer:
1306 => 15.91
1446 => 15.81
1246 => 16.55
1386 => 15.73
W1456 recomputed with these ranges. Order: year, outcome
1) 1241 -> 15.8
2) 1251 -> 16.23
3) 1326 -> 14.63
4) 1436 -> 16.05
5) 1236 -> 16.74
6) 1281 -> 15.74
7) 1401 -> 16.16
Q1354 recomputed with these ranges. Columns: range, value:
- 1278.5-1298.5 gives 14.75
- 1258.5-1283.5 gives 15.65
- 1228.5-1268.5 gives 15.8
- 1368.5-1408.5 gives 15.15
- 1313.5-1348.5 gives 12.74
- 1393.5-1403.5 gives 15.34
